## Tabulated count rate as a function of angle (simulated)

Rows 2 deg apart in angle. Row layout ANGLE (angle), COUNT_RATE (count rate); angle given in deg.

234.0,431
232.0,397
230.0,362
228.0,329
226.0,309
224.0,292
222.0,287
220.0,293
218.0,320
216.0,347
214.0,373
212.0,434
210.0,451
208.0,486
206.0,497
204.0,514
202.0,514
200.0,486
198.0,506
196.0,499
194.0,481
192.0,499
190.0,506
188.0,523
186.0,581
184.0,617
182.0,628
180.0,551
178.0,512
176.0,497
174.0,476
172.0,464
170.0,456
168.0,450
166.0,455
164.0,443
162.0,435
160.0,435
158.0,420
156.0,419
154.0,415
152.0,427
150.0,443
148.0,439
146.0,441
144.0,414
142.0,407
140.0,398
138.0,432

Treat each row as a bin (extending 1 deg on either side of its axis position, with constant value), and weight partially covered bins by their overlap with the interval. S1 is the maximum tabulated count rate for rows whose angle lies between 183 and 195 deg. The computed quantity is 617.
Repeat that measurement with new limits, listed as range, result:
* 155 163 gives 435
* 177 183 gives 628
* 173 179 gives 512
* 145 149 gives 441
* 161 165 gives 443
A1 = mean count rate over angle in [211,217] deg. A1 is 385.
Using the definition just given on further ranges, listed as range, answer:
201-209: 503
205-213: 467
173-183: 533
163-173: 454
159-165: 438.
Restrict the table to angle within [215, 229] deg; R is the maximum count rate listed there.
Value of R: 347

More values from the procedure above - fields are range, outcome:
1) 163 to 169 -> 455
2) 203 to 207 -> 514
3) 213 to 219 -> 373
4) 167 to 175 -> 476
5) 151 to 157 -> 427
